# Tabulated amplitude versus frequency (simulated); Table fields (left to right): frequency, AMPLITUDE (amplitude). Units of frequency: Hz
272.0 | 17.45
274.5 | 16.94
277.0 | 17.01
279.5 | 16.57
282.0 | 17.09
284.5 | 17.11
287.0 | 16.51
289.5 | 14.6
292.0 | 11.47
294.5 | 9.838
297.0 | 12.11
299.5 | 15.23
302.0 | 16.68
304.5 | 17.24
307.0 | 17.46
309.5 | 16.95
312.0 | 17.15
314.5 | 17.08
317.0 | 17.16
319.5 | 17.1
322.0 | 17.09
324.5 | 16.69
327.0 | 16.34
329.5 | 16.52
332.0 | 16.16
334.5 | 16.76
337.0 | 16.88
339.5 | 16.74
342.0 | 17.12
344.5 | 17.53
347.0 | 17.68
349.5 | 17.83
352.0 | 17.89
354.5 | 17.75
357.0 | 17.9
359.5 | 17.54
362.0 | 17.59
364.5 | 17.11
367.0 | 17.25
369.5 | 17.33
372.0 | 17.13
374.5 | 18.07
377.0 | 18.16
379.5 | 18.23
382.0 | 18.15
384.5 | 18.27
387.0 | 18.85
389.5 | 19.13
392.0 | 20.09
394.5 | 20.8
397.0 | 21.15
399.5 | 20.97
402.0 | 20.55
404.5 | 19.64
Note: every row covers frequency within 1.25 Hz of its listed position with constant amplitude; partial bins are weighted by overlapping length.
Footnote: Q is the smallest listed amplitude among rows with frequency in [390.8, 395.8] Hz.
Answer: 20.09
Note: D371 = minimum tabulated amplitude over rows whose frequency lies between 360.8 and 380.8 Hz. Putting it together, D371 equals 17.11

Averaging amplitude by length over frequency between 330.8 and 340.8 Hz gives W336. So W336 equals 16.6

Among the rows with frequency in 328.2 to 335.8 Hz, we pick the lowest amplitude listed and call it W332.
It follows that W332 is 16.16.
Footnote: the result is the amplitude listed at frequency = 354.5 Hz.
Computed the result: 17.75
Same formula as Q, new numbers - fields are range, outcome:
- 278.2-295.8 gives 9.838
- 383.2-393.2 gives 18.27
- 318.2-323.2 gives 17.09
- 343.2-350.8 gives 17.53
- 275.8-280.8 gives 16.57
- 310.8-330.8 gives 16.34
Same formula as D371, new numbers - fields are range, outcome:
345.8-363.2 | 17.54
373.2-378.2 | 18.07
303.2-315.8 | 16.95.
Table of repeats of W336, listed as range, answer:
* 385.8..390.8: 19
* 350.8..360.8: 17.8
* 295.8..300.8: 13.7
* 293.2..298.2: 11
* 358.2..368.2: 17.4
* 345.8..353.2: 17.8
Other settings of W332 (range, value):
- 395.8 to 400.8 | 20.97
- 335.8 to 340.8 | 16.74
